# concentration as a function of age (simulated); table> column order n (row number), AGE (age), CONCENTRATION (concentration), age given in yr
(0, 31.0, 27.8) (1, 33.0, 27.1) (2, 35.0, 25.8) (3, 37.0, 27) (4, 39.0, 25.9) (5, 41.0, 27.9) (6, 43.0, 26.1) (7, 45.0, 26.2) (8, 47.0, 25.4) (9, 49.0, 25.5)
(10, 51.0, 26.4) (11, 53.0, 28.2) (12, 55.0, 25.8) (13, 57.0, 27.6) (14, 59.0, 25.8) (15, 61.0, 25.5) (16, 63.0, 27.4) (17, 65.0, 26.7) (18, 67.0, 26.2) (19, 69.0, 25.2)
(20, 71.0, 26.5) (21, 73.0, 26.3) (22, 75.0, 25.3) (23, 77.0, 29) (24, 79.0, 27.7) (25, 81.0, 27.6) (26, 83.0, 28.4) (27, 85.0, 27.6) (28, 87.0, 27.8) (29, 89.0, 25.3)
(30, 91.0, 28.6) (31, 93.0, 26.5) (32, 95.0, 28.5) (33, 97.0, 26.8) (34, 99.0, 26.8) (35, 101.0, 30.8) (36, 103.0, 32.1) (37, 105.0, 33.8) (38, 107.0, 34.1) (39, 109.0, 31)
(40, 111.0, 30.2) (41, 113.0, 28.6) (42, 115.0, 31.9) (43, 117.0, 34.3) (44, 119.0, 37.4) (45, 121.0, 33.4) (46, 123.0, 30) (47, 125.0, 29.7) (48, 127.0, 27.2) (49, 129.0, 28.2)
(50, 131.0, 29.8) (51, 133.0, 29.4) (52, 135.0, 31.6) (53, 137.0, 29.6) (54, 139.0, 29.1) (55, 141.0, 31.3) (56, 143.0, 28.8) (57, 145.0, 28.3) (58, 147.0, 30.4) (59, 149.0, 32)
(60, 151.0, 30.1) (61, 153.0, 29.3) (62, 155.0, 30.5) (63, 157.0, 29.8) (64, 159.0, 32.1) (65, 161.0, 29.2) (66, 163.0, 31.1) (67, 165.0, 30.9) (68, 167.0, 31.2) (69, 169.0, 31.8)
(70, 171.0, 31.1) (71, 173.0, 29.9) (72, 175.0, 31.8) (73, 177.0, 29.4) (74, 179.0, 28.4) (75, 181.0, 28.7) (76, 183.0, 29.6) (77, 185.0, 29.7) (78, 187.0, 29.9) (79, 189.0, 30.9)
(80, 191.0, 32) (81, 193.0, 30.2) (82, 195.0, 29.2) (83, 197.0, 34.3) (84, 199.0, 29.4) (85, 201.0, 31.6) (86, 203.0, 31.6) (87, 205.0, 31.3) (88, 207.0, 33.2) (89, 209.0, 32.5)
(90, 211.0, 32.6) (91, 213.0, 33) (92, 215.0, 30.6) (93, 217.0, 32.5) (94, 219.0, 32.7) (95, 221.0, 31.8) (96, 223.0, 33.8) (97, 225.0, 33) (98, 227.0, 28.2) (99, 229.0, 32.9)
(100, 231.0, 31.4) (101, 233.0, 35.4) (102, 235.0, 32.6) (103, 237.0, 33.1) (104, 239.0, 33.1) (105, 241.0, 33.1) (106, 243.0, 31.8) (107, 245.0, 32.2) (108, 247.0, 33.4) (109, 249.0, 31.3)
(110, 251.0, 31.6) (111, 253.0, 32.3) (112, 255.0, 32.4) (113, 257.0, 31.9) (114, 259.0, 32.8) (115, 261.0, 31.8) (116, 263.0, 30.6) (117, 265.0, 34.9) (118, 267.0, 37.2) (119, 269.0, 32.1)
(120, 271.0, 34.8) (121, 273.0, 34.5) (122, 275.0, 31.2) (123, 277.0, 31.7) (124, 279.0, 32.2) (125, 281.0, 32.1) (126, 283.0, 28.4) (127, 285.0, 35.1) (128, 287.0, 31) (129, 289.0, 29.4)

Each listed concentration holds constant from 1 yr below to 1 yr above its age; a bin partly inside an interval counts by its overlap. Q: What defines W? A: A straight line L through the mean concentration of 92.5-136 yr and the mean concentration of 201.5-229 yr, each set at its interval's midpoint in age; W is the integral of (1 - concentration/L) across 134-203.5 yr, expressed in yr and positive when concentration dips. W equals 2.18 yr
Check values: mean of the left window 30.6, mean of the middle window 30.4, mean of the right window 32.1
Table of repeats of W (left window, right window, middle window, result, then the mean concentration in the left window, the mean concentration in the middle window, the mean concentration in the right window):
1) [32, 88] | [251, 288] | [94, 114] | -1.7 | 26.7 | 30.3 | 32.6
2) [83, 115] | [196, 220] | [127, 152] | 0.5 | 29.3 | 29.8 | 32.1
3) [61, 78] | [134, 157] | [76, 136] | -3.3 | 26.5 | 29.8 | 30.1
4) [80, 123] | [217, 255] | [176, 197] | 1.0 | 30.1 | 30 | 32.4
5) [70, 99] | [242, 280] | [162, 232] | -1.1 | 27.3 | 31.2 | 32.7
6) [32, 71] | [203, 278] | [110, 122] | -1.7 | 26.4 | 32.6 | 32.6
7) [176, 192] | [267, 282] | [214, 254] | -1.0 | 29.8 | 32.3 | 33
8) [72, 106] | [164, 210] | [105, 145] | -2.3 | 28.2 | 30.8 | 30.8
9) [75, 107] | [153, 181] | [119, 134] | -0.4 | 28.6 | 30.2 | 30.4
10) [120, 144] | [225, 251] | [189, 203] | 0.1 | 29.8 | 31.1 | 32.4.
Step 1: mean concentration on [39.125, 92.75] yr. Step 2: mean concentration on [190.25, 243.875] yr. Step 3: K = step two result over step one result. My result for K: 1.20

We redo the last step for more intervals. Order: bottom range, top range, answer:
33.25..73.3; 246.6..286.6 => 1.23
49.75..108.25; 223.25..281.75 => 1.18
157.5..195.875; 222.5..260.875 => 1.07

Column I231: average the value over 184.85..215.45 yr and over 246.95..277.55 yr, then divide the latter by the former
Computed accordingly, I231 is 1.04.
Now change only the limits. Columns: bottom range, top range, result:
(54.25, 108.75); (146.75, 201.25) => 1.10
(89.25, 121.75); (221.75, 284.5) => 1.06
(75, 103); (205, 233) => 1.16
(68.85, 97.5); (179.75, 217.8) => 1.15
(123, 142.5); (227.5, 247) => 1.11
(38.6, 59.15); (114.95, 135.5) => 1.18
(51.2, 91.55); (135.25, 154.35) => 1.11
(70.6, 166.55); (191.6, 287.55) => 1.09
